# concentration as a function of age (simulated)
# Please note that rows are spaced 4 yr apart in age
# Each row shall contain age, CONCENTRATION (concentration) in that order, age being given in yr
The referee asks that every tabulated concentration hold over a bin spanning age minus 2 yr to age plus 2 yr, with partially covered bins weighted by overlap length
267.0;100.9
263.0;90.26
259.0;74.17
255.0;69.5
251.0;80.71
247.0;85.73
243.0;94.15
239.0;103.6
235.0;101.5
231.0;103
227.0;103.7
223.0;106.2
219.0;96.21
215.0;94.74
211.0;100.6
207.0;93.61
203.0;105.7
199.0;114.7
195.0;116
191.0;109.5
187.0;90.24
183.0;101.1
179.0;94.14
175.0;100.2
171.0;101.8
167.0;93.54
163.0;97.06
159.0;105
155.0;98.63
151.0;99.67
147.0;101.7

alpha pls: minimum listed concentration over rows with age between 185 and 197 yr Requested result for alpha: 90.24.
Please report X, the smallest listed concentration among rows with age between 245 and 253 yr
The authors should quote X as 80.71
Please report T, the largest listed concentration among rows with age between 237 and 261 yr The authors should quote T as 103.6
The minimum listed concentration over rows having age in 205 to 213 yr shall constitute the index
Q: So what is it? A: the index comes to 93.61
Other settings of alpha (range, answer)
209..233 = 94.74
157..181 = 93.54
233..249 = 85.73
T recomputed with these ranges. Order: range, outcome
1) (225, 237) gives 103.7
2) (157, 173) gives 105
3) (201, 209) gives 105.7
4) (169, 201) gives 116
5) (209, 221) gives 100.6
